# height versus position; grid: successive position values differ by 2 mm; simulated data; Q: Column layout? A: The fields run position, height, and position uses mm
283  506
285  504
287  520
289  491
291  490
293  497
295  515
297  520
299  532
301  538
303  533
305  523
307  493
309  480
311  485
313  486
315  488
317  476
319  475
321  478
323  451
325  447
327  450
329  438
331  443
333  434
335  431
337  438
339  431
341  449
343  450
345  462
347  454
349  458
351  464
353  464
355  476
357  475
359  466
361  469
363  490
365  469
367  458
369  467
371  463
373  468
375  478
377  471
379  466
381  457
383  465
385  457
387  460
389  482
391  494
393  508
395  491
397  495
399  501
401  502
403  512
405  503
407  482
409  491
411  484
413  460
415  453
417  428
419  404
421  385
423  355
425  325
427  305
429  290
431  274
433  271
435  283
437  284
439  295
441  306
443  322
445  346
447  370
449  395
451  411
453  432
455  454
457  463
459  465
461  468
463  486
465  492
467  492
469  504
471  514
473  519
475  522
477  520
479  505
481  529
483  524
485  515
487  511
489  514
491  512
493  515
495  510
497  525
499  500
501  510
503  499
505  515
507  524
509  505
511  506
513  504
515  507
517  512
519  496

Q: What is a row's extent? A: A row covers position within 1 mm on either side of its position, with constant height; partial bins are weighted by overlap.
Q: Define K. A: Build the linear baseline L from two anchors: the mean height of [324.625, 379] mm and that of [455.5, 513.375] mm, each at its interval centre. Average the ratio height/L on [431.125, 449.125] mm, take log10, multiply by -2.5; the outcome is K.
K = 0.49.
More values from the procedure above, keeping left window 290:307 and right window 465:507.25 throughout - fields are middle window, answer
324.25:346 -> 0.17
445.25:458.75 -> 0.22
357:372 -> 0.10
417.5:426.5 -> 0.37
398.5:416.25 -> 0.06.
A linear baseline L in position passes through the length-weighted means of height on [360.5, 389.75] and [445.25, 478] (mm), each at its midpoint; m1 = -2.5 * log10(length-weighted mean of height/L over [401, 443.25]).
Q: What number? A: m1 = 0.22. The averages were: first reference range 468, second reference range 466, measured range 381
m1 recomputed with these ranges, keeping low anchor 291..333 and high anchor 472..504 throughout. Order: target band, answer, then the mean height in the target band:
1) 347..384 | 0.06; 468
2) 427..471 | 0.30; 387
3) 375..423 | 0.07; 469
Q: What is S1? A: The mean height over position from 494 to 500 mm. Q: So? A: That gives 512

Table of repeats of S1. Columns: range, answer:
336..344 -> 442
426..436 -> 285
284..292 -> 501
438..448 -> 328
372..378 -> 472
